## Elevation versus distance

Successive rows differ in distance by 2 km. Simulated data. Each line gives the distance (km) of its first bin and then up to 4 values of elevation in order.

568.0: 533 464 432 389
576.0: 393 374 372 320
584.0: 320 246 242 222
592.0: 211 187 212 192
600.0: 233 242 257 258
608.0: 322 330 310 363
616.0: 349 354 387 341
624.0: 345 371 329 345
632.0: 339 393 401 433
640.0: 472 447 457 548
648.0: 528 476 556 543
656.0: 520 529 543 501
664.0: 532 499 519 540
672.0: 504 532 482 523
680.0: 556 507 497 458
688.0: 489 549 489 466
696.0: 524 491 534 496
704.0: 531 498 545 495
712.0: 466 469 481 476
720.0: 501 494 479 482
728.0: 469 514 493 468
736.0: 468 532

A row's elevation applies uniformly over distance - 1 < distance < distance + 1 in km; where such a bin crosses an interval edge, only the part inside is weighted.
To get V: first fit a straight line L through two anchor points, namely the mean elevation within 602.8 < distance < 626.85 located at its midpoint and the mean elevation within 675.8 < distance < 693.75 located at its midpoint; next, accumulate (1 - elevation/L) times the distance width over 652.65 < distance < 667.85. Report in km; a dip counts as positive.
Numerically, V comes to -2.8 km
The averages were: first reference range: 331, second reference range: 505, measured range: 524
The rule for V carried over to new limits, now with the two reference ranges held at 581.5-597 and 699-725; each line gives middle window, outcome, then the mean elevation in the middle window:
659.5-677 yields -4.74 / 516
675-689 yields -2.16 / 502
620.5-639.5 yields -2.44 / 370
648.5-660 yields -4.54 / 527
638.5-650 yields -4.18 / 487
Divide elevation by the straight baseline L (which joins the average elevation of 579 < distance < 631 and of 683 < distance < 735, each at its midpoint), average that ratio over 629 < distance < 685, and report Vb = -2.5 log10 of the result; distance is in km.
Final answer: -0.235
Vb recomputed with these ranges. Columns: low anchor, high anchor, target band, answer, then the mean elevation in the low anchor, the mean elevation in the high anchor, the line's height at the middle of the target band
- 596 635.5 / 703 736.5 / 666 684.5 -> -0.24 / 317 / 490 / 416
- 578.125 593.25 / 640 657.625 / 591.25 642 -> 0.23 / 280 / 508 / 392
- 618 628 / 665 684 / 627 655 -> -0.08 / 357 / 517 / 413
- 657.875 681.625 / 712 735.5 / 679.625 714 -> 0.00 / 521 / 483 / 502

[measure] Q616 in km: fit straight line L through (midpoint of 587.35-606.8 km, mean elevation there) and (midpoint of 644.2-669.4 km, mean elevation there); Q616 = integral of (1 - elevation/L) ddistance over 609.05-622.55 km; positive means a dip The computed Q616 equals -1.3 km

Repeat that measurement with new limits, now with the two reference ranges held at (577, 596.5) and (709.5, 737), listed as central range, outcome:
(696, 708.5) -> -1.82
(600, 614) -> 0.73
